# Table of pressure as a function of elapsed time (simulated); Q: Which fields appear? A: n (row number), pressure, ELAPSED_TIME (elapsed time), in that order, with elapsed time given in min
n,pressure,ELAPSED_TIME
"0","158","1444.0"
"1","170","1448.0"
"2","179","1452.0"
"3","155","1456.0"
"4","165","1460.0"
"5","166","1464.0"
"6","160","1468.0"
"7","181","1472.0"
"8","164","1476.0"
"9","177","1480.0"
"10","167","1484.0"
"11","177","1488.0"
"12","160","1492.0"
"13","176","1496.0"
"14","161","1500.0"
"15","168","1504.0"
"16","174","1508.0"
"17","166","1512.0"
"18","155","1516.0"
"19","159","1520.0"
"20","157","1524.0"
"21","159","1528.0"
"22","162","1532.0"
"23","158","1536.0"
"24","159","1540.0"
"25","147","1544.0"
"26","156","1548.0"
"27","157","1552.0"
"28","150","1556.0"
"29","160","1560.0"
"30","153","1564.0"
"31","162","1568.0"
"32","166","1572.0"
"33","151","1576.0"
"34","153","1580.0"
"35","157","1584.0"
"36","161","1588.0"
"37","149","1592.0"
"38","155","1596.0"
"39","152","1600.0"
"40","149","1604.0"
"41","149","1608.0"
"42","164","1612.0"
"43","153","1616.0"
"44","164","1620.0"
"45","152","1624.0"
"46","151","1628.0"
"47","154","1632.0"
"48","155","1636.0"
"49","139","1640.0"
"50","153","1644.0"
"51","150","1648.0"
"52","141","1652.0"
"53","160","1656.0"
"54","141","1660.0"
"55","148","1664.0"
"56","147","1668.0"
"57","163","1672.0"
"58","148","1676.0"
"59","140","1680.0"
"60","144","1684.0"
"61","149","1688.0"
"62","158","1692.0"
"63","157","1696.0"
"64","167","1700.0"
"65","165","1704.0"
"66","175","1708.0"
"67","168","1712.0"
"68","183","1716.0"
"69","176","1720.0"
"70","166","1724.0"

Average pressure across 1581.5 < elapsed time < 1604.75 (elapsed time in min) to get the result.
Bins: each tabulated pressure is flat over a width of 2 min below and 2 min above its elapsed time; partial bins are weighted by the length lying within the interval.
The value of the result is 154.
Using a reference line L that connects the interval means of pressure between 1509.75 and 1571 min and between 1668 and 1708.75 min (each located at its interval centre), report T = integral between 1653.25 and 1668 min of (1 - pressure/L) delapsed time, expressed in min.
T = 0.7 min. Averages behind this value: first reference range 158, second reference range 156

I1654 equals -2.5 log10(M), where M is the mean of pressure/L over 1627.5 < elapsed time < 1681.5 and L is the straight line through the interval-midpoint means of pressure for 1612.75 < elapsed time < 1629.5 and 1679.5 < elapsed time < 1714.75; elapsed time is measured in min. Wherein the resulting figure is 0.06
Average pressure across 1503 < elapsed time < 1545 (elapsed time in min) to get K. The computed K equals 160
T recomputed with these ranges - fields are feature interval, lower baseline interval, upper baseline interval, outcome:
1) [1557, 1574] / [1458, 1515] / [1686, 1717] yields 0.8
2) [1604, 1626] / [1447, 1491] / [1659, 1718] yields 0.7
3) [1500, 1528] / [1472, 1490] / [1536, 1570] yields 0.3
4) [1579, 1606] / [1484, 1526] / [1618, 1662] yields 0.4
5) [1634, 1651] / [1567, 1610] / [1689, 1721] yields 1.3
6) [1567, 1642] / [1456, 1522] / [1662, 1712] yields 2.8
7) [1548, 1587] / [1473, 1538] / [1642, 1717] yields 1.2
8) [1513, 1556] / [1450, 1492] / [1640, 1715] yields 1.9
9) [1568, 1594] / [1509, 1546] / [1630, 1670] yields -0.4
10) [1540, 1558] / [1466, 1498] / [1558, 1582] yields 0.8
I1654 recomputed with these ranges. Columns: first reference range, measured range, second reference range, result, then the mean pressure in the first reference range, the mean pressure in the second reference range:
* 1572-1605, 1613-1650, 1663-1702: 0.005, 154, 152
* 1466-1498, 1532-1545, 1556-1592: 0.039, 170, 157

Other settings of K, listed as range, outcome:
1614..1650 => 152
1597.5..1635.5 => 154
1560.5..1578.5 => 158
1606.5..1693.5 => 151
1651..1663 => 148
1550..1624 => 156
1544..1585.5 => 156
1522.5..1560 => 156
